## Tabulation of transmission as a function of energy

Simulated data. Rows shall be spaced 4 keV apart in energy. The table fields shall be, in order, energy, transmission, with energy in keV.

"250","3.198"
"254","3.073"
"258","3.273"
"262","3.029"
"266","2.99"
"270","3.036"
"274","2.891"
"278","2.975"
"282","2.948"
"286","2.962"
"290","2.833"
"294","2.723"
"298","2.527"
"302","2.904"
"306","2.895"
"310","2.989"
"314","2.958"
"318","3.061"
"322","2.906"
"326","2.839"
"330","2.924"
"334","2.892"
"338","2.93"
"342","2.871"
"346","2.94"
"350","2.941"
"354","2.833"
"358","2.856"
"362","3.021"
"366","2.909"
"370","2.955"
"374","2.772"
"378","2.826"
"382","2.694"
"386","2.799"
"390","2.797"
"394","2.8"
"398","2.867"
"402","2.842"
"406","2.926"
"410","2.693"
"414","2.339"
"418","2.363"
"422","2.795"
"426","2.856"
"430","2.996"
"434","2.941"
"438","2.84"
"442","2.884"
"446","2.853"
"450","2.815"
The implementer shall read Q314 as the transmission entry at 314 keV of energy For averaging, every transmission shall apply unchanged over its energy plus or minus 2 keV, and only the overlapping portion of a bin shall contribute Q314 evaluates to 2.958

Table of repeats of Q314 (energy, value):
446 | 2.853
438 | 2.84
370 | 2.955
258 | 3.273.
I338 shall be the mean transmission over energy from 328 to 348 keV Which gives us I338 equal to 2.91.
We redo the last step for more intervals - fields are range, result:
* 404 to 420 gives 2.58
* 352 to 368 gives 2.9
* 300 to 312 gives 2.93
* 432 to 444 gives 2.89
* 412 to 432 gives 2.67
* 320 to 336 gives 2.89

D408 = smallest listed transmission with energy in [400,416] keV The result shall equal 2.339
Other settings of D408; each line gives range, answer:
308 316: 2.958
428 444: 2.84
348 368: 2.833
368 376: 2.772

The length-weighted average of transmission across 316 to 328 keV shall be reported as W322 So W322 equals 2.94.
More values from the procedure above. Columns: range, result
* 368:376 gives 2.86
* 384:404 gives 2.82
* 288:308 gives 2.78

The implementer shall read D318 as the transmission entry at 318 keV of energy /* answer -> 3.061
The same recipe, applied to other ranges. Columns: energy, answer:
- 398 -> 2.867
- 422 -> 2.795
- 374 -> 2.772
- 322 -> 2.906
